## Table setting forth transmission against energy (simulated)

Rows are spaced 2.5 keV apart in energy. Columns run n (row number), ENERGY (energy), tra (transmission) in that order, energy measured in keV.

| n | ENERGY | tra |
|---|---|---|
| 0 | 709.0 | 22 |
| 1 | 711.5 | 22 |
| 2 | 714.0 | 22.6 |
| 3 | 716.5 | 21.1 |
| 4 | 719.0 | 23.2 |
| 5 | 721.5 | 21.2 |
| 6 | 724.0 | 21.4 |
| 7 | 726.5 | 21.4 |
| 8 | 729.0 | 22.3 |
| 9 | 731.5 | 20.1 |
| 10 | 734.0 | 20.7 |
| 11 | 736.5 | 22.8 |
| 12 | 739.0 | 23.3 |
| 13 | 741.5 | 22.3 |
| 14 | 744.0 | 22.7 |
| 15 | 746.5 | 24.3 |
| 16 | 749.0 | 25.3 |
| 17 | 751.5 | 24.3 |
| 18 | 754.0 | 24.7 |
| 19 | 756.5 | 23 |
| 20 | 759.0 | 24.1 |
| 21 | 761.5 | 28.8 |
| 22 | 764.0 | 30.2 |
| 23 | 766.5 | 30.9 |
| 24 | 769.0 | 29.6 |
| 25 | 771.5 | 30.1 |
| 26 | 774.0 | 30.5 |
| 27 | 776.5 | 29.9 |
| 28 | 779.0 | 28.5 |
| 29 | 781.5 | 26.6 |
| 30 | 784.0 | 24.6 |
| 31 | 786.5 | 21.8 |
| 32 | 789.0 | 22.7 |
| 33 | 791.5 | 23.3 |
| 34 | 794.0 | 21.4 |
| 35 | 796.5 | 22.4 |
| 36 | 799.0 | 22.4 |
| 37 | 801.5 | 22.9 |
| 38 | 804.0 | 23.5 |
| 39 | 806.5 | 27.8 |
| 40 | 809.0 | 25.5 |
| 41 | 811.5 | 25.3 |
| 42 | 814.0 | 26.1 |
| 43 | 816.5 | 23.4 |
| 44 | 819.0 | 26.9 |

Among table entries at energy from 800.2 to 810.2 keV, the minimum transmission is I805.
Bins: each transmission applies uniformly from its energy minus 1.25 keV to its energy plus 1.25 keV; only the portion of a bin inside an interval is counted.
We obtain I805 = 22.9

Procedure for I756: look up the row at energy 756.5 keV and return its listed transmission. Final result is 23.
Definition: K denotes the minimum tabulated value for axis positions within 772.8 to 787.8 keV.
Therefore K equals 21.8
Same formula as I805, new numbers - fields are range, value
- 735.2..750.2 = 22.3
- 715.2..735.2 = 20.1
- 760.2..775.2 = 28.8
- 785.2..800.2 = 21.4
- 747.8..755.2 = 24.3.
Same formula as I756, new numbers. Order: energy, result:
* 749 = 25.3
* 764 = 30.2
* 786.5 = 21.8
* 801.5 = 22.9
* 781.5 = 26.6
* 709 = 22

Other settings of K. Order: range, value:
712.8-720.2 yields 21.1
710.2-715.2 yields 22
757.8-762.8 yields 24.1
